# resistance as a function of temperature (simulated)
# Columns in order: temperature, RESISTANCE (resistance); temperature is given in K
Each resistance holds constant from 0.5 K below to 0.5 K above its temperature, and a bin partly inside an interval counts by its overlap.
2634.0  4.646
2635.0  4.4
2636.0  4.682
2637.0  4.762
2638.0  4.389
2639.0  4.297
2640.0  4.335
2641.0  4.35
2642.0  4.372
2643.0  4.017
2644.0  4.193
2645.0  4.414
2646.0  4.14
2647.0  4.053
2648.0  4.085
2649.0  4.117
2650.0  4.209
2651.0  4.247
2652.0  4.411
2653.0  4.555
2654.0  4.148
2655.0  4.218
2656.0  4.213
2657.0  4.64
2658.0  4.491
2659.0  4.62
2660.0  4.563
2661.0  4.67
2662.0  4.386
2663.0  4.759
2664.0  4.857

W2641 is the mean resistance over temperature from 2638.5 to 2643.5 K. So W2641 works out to 4.27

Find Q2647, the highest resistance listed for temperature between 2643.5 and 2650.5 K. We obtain 4.414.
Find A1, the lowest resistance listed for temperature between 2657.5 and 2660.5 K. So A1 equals 4.491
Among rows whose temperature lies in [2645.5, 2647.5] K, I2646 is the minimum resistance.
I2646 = 4.053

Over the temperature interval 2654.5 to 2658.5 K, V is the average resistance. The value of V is 4.39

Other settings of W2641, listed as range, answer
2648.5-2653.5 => 4.31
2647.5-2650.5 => 4.14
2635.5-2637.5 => 4.72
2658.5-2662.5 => 4.56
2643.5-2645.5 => 4.3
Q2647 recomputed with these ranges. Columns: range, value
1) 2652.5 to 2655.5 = 4.555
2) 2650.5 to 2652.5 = 4.411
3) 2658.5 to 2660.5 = 4.62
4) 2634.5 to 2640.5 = 4.762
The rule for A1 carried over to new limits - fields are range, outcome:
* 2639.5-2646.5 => 4.017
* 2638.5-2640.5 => 4.297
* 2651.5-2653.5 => 4.411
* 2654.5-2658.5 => 4.213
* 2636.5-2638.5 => 4.389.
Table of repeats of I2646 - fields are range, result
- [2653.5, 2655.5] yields 4.148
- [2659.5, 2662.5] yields 4.386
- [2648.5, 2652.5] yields 4.117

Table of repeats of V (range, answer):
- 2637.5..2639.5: 4.34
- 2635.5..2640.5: 4.49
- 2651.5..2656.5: 4.31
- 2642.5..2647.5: 4.16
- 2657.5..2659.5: 4.56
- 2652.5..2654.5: 4.35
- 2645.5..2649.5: 4.1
